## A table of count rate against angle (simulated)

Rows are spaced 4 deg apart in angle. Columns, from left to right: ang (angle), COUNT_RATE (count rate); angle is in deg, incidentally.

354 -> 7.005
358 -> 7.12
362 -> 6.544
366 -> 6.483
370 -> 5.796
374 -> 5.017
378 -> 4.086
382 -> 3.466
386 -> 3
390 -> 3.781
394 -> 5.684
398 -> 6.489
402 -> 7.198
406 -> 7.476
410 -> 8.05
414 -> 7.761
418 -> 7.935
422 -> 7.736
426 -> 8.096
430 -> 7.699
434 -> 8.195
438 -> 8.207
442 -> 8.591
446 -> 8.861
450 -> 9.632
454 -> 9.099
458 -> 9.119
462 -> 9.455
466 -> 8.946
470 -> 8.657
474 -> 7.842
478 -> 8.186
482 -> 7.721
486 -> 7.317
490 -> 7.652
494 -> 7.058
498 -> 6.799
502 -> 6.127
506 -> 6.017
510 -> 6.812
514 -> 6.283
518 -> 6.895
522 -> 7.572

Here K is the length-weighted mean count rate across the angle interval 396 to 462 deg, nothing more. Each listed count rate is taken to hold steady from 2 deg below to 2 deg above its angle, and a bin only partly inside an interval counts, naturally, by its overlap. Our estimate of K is 8.17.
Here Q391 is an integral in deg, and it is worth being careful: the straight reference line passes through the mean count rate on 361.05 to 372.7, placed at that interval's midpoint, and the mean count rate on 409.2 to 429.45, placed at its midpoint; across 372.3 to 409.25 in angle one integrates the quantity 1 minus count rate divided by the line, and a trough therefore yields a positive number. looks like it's 9.4 deg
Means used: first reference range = 6.17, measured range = 5.23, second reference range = 7.89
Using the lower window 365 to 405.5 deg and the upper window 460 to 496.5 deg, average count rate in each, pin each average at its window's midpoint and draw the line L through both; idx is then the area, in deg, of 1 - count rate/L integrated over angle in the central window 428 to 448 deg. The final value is -4.4 deg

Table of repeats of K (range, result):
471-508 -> 7.23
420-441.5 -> 8.03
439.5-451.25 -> 8.95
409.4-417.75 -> 7.89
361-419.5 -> 5.89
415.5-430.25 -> 7.88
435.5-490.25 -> 8.55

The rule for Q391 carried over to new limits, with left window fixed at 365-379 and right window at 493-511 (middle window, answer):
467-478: -3.60 deg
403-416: -4.63 deg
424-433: -3.17 deg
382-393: 3.77 deg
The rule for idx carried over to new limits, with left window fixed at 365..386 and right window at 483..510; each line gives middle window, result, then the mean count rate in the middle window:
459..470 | -4.9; 9.09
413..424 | -4.7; 7.82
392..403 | -2.8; 6.39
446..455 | -4.8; 9.28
